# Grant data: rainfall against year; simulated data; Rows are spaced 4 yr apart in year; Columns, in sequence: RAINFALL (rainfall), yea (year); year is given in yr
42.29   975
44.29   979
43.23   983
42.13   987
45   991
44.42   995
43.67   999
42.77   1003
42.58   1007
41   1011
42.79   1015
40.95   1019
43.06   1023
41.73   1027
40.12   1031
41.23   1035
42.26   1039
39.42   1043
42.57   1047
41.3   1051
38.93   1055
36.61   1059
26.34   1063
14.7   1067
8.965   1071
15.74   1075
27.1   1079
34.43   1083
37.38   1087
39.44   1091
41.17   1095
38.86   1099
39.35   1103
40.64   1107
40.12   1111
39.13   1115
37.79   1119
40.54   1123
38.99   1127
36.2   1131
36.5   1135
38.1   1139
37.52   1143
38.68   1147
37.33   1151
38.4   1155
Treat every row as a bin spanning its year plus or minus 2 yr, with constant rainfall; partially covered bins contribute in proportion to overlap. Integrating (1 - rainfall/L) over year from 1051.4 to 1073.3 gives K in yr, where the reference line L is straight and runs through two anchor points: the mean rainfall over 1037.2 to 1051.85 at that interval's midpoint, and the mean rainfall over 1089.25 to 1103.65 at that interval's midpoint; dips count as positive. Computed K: 7.9 yr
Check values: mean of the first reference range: 41.4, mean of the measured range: 26.2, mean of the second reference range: 39.7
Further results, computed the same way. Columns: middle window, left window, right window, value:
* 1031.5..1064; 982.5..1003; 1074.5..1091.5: -2.51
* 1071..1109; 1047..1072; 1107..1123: 2.02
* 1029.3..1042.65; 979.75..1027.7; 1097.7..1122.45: 0.25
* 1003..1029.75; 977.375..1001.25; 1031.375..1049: 0.26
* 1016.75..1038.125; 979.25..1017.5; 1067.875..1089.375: -3.06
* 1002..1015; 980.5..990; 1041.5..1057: -0.01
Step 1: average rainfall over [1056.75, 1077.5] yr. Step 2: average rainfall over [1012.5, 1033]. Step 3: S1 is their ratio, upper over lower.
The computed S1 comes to 0.50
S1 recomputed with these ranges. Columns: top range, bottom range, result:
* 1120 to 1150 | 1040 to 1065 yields 1.01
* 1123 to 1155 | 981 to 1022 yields 0.88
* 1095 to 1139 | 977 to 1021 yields 0.90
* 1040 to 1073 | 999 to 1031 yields 0.75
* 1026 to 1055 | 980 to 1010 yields 0.95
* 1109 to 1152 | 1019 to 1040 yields 0.92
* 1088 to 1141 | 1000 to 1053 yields 0.93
